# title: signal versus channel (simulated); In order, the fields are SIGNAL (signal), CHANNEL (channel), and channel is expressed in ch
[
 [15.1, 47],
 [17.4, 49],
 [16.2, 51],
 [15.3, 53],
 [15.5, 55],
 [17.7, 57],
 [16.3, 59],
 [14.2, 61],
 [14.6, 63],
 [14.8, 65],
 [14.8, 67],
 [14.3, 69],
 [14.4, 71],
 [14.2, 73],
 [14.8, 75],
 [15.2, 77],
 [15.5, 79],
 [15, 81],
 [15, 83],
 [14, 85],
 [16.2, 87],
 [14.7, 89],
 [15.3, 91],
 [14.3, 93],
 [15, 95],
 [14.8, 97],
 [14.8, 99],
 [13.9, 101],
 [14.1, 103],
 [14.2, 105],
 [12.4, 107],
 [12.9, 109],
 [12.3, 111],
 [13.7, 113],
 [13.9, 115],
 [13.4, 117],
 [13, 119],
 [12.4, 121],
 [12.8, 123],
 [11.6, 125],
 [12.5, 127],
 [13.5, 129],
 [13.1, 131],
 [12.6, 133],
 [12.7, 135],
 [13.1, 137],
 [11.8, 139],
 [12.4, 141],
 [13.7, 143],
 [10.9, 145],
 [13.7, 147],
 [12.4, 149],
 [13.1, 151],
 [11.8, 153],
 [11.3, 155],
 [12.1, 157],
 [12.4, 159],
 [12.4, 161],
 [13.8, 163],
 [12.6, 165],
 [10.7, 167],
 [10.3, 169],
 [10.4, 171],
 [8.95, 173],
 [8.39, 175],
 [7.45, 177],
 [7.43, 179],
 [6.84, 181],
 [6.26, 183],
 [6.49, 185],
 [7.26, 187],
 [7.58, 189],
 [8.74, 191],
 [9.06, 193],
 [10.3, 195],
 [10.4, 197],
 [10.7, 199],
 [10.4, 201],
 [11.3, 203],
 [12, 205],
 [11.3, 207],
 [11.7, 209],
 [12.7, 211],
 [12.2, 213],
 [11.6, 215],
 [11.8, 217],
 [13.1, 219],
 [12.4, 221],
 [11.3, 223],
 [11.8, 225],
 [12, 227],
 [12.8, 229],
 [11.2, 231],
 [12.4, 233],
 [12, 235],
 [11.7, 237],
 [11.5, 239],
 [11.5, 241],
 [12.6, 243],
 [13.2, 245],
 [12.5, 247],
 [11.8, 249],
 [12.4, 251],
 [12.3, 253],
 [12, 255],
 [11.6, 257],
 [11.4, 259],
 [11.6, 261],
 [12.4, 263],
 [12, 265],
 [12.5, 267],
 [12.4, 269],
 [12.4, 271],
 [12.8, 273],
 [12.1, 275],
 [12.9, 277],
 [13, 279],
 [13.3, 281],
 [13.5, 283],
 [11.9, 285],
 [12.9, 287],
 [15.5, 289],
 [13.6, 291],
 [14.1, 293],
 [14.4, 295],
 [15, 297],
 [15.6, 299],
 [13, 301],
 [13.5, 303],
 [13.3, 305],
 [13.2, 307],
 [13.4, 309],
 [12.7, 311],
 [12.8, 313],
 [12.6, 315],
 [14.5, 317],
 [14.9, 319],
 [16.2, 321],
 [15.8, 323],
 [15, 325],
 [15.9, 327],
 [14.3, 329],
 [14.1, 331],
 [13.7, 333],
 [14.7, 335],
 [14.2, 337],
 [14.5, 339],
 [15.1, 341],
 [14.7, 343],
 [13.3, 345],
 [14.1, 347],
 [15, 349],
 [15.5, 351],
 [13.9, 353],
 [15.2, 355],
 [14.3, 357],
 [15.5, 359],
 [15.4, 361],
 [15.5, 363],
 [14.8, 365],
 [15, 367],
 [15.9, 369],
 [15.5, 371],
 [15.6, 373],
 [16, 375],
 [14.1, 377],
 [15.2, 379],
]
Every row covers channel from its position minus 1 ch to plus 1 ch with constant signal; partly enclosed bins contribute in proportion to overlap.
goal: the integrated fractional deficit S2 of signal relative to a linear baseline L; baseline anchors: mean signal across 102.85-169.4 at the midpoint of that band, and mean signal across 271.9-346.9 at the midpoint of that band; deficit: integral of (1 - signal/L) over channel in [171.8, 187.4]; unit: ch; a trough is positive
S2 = 6.7 ch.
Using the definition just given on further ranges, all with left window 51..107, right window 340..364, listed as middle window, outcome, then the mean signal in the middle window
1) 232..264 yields 5.99 ch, 12.1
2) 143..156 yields 2.23 ch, 12.3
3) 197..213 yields 3.69 ch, 11.4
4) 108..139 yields 4.20 ch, 12.9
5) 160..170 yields 1.95 ch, 12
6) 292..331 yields 1.55 ch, 14.2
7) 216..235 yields 3.53 ch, 12.1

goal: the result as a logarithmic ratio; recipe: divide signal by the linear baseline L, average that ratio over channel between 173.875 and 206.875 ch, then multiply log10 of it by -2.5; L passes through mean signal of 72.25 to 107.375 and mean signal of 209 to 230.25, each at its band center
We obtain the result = 0.39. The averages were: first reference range 14.7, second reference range 12.1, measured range 8.85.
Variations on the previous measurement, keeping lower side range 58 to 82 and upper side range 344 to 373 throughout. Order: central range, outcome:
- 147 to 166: 0.19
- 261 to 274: 0.20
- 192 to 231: 0.28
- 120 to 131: 0.18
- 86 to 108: 0.02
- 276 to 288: 0.16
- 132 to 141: 0.19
